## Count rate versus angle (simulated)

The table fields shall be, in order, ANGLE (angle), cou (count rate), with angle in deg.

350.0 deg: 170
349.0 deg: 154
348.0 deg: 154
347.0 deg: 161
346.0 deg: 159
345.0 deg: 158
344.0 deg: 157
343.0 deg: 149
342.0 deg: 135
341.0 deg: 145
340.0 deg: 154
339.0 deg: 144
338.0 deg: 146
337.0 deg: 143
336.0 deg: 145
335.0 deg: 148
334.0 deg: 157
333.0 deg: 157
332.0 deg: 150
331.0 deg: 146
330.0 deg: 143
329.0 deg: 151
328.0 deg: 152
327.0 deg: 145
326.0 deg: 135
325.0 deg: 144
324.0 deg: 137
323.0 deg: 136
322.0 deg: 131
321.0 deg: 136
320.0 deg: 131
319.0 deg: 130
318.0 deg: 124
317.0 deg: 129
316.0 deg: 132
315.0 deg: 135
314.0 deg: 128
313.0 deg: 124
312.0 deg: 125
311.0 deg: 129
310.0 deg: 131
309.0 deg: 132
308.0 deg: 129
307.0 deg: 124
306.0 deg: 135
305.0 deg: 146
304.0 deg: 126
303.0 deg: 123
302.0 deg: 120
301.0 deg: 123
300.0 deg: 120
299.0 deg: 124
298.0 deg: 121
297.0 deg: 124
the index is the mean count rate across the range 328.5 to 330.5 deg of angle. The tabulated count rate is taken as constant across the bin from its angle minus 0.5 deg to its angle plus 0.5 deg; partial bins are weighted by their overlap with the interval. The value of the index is 147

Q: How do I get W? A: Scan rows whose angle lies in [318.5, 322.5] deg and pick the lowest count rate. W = 130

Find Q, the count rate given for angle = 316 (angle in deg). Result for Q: 132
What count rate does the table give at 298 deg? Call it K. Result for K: 121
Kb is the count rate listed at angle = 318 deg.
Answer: 124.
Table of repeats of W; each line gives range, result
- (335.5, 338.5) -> 143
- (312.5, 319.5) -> 124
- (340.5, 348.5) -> 135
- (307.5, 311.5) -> 129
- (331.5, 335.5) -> 148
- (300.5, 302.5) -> 120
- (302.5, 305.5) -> 123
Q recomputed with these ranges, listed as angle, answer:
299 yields 124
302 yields 120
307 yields 124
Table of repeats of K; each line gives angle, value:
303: 123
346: 159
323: 136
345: 158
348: 154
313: 124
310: 131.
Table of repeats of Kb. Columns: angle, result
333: 157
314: 128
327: 145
